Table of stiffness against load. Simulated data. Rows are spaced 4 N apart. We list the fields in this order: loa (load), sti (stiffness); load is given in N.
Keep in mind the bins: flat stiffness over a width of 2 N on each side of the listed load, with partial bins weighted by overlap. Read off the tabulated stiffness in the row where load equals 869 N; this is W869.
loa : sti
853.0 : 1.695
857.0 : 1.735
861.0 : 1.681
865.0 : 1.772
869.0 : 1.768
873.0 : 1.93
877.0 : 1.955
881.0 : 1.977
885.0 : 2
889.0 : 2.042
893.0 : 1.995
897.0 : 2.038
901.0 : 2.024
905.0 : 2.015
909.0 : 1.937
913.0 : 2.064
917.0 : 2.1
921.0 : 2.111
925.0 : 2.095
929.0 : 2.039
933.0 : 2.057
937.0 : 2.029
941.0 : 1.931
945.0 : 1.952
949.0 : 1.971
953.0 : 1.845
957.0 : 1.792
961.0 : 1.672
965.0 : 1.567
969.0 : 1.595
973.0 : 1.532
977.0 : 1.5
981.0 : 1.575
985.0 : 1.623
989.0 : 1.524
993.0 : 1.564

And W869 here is 1.768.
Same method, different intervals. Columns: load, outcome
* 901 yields 2.024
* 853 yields 1.695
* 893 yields 1.995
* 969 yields 1.595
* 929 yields 2.039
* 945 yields 1.952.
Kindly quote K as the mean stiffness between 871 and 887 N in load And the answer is 1.97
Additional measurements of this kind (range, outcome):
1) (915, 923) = 2.11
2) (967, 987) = 1.56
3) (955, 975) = 1.63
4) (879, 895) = 2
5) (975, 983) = 1.54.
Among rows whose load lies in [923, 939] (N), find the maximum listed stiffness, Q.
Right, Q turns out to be 2.095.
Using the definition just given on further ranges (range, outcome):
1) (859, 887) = 2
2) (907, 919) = 2.1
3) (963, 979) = 1.595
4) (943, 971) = 1.971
